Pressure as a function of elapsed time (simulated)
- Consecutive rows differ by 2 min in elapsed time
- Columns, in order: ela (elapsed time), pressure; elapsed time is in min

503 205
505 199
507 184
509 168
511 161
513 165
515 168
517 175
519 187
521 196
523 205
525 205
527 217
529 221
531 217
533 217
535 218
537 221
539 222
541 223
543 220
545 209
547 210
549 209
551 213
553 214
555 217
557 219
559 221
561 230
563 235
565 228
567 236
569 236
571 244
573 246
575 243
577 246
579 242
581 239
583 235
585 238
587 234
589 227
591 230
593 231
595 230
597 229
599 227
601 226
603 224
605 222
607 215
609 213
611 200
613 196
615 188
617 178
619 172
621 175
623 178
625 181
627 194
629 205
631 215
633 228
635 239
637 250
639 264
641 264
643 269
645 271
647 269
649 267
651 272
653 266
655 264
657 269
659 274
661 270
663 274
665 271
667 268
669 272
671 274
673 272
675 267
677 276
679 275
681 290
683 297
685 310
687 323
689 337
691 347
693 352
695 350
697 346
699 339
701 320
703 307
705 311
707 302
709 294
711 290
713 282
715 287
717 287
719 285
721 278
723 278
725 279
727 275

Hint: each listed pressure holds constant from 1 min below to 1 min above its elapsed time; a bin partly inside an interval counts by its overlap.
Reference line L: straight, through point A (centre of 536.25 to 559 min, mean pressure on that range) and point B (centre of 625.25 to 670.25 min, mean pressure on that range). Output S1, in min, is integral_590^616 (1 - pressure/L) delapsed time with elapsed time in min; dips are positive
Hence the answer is 2.2 min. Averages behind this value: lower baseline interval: 216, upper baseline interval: 255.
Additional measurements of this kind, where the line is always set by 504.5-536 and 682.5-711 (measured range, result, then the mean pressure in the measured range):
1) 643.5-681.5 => 3.4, 271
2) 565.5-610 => 1.9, 232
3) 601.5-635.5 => 8.2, 201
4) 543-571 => -0.1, 222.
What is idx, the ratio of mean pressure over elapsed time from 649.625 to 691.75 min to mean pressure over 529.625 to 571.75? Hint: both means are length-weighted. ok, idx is 1.28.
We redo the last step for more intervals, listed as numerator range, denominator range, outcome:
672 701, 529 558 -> 1.45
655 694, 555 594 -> 1.24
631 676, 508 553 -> 1.30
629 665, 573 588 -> 1.08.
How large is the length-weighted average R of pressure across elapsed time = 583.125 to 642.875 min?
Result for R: 217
